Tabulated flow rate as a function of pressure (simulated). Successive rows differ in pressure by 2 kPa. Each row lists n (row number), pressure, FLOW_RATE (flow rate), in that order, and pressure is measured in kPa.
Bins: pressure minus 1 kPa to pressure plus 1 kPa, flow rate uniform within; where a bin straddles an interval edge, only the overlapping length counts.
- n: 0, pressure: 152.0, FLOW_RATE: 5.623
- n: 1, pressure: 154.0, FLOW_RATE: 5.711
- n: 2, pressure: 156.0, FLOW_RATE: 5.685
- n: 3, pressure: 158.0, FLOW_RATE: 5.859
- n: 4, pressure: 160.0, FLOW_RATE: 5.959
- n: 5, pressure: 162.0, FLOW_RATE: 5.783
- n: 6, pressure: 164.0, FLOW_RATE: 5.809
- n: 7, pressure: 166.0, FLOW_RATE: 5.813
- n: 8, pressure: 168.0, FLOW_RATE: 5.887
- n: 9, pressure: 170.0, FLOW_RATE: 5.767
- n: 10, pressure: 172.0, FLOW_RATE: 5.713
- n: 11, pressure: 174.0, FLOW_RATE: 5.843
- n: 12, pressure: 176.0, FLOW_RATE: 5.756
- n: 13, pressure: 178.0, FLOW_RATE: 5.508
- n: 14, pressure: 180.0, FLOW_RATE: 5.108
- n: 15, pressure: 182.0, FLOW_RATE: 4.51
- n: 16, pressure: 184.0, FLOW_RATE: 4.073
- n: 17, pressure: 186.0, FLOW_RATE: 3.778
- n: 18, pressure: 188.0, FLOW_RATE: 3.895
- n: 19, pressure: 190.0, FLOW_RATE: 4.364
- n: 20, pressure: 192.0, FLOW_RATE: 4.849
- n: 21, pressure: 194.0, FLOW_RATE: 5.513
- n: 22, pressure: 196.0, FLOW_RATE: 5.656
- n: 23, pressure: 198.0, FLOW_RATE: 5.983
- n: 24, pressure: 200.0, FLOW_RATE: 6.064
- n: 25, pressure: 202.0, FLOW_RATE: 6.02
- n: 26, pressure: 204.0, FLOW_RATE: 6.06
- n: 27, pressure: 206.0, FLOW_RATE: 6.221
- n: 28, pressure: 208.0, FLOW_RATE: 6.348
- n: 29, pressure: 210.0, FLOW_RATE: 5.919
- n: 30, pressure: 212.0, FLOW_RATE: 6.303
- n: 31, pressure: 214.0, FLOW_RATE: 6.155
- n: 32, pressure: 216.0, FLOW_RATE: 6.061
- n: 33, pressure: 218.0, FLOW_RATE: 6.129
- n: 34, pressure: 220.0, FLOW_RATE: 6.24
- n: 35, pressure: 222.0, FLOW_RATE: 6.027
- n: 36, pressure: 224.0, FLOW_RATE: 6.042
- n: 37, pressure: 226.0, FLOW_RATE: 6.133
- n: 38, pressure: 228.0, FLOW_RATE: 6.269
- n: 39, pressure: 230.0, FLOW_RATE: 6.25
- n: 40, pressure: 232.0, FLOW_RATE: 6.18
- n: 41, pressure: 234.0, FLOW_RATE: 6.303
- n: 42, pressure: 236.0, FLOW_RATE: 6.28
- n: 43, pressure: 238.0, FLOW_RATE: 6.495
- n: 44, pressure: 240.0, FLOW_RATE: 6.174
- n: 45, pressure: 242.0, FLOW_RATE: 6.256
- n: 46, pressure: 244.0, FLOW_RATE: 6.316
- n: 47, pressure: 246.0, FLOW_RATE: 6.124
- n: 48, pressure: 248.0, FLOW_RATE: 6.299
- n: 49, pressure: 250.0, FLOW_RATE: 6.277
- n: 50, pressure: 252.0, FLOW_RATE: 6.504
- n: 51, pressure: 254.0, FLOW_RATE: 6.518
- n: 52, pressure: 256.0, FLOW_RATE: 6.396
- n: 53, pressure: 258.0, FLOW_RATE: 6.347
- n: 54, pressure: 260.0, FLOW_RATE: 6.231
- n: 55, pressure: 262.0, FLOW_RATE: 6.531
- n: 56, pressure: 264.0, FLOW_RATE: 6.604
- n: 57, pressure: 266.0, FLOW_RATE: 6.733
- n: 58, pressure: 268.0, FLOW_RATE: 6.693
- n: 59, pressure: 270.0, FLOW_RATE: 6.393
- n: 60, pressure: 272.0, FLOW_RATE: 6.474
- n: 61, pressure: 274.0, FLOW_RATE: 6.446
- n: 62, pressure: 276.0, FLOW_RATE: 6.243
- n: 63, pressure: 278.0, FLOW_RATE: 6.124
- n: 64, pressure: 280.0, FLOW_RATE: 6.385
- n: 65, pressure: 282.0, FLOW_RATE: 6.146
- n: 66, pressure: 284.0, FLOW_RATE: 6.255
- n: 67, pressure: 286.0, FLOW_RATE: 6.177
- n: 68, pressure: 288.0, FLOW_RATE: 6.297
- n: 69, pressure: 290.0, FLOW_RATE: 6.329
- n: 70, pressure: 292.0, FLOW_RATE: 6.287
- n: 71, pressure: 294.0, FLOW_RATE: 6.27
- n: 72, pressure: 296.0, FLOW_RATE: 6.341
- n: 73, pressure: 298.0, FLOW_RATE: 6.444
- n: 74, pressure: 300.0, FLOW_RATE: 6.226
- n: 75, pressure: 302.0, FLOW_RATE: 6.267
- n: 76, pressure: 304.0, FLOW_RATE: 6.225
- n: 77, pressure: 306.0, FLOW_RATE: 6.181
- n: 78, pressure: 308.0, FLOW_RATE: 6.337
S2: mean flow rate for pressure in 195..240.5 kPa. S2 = 6.14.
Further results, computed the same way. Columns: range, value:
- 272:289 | 6.27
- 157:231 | 5.67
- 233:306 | 6.34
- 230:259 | 6.32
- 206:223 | 6.15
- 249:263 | 6.4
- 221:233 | 6.15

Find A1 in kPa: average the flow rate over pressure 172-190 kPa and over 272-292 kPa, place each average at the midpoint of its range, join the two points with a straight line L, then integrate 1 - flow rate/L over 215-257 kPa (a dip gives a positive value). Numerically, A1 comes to -4.7 kPa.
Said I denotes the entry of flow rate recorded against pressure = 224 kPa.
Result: 6.042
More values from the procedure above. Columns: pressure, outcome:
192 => 4.849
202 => 6.02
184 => 4.073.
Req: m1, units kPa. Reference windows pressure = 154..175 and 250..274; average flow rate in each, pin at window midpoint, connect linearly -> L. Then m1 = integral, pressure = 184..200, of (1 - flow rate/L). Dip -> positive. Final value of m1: 3.0 kPa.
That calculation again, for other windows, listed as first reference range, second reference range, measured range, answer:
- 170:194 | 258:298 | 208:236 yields -3.3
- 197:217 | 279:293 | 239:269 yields -0.9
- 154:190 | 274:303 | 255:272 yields -1.2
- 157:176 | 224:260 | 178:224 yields 4.0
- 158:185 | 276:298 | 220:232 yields -0.6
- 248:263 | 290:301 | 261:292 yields -0.2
